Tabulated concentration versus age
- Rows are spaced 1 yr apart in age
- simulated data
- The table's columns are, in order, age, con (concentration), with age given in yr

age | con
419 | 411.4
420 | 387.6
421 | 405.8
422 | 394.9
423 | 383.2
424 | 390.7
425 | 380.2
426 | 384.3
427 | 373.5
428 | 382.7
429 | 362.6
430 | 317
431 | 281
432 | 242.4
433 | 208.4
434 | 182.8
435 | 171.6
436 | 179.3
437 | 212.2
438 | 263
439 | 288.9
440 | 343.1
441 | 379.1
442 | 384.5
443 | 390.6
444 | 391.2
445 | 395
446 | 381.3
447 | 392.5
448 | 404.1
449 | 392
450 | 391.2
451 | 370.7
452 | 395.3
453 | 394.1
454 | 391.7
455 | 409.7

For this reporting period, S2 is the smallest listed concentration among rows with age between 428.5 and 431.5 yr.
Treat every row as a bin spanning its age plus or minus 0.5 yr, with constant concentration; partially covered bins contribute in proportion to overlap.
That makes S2 281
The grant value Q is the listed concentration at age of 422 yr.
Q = 394.9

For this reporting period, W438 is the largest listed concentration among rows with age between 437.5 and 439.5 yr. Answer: 288.9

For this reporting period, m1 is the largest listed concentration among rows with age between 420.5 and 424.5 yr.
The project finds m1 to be 405.8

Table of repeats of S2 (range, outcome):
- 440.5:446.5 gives 379.1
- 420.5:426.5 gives 380.2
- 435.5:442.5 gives 179.3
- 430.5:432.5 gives 242.4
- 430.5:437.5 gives 171.6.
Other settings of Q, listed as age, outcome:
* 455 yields 409.7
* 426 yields 384.3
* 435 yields 171.6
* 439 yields 288.9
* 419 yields 411.4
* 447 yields 392.5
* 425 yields 380.2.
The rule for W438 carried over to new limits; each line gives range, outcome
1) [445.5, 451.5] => 404.1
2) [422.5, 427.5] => 390.7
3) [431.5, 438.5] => 263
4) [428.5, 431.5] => 362.6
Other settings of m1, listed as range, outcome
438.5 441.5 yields 379.1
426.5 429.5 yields 382.7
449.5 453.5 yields 395.3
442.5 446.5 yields 395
